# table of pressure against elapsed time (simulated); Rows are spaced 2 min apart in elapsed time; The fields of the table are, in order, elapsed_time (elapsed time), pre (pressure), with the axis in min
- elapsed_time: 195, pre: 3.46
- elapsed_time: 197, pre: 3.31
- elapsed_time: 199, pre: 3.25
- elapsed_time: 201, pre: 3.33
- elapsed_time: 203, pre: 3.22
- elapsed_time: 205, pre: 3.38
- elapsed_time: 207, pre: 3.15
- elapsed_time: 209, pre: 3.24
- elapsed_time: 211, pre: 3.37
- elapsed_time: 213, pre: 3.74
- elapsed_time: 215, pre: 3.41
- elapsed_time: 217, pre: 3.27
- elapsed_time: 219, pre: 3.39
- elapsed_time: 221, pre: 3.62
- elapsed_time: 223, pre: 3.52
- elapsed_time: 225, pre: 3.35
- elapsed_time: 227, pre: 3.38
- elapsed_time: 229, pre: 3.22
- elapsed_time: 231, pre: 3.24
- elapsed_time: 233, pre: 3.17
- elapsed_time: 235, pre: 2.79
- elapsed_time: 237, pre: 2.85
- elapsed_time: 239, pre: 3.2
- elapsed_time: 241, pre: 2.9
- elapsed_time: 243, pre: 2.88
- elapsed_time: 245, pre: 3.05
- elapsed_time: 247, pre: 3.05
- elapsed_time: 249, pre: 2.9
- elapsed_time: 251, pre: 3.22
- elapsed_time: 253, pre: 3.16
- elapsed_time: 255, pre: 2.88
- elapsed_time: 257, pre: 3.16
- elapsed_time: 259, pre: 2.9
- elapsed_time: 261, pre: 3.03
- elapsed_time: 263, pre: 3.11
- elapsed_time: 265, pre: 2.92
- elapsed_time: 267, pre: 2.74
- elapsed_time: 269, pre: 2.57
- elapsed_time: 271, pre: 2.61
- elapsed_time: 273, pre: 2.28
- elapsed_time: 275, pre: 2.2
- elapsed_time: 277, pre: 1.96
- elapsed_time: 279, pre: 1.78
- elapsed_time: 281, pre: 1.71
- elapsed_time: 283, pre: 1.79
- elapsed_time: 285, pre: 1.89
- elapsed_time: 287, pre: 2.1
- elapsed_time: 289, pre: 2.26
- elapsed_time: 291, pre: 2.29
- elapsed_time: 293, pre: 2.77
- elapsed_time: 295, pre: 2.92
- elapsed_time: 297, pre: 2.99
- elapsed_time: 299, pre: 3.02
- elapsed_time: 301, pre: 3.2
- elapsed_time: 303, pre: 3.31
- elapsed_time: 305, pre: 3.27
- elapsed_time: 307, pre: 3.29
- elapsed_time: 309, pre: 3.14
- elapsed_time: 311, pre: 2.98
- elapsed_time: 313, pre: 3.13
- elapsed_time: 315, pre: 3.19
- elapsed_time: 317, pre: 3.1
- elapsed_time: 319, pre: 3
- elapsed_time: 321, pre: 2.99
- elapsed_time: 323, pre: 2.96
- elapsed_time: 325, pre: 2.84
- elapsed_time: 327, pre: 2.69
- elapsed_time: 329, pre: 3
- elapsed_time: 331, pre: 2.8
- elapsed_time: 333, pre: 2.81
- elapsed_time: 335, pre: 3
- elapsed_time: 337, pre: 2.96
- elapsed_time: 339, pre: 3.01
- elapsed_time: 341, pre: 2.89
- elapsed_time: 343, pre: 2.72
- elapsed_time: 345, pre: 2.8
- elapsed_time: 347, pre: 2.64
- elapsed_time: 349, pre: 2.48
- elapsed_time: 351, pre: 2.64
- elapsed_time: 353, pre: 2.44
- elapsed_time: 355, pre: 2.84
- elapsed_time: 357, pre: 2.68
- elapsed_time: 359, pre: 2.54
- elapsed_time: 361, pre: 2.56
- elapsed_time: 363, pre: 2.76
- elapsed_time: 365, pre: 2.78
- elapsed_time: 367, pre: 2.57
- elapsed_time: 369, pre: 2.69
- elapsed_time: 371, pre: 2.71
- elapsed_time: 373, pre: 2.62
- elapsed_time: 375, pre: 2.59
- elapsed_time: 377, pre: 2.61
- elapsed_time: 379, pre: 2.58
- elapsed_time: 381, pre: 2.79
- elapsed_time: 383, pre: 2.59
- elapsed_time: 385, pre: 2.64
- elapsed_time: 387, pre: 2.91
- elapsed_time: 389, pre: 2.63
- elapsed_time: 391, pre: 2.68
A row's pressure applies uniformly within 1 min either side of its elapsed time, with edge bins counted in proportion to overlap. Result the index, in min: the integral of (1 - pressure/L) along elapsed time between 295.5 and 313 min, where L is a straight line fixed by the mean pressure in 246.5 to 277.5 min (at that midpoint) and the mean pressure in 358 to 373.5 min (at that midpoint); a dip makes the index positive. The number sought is -2.6 min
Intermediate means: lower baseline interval 2.8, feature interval 3.14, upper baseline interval 2.65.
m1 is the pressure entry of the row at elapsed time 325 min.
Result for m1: 2.84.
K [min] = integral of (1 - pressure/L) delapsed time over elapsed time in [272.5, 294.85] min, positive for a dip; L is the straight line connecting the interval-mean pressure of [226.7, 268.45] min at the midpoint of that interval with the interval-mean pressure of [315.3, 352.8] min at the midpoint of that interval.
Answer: 6.3 min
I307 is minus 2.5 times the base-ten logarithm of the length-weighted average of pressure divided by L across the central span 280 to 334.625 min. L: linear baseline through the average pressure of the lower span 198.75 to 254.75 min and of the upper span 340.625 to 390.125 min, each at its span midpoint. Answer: 0.04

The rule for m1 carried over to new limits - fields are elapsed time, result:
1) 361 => 2.56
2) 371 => 2.71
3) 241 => 2.9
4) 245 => 3.05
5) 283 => 1.79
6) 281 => 1.71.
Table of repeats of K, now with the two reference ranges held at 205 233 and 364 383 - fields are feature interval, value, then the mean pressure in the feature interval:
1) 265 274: 1.6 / 2.59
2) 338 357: 0.4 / 2.72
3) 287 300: 1.6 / 2.66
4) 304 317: -0.9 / 3.16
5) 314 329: -0.4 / 2.97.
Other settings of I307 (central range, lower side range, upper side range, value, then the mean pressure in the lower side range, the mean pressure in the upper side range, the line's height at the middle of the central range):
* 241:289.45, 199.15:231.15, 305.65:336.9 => 0.22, 3.36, 3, 3.19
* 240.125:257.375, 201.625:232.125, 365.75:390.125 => 0.07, 3.37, 2.66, 3.23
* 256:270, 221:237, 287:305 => 0.04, 3.24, 2.83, 3.03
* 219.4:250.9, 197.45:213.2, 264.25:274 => -0.06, 3.31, 2.62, 2.99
